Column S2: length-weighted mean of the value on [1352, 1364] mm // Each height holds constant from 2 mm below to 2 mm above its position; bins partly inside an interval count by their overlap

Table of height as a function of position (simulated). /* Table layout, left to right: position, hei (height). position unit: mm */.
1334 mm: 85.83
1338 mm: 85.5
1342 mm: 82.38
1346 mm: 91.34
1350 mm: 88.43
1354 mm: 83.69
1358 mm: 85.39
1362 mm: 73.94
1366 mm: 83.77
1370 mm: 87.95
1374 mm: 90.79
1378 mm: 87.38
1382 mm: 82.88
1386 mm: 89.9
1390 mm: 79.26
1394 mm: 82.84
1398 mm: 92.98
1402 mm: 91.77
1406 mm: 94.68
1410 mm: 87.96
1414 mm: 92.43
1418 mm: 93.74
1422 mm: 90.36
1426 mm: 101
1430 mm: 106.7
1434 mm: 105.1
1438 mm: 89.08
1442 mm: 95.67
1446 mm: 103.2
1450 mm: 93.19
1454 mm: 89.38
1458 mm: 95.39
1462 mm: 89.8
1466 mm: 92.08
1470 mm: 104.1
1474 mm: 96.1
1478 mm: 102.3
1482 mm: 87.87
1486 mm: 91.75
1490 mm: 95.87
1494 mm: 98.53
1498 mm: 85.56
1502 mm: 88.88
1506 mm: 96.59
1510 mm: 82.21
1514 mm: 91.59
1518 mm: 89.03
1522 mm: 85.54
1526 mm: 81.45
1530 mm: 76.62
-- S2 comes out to 81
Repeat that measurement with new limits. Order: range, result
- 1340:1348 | 86.9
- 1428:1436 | 106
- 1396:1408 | 93.1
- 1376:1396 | 84.5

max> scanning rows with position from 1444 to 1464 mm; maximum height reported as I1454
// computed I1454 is 103.2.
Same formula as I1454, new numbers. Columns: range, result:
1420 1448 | 106.7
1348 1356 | 88.43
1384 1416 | 94.68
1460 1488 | 104.1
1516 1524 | 89.03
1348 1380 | 90.79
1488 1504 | 98.53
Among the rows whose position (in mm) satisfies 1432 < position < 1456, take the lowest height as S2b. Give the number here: 89.08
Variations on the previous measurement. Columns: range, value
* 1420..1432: 90.36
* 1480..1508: 85.56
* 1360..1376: 73.94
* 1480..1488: 87.87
